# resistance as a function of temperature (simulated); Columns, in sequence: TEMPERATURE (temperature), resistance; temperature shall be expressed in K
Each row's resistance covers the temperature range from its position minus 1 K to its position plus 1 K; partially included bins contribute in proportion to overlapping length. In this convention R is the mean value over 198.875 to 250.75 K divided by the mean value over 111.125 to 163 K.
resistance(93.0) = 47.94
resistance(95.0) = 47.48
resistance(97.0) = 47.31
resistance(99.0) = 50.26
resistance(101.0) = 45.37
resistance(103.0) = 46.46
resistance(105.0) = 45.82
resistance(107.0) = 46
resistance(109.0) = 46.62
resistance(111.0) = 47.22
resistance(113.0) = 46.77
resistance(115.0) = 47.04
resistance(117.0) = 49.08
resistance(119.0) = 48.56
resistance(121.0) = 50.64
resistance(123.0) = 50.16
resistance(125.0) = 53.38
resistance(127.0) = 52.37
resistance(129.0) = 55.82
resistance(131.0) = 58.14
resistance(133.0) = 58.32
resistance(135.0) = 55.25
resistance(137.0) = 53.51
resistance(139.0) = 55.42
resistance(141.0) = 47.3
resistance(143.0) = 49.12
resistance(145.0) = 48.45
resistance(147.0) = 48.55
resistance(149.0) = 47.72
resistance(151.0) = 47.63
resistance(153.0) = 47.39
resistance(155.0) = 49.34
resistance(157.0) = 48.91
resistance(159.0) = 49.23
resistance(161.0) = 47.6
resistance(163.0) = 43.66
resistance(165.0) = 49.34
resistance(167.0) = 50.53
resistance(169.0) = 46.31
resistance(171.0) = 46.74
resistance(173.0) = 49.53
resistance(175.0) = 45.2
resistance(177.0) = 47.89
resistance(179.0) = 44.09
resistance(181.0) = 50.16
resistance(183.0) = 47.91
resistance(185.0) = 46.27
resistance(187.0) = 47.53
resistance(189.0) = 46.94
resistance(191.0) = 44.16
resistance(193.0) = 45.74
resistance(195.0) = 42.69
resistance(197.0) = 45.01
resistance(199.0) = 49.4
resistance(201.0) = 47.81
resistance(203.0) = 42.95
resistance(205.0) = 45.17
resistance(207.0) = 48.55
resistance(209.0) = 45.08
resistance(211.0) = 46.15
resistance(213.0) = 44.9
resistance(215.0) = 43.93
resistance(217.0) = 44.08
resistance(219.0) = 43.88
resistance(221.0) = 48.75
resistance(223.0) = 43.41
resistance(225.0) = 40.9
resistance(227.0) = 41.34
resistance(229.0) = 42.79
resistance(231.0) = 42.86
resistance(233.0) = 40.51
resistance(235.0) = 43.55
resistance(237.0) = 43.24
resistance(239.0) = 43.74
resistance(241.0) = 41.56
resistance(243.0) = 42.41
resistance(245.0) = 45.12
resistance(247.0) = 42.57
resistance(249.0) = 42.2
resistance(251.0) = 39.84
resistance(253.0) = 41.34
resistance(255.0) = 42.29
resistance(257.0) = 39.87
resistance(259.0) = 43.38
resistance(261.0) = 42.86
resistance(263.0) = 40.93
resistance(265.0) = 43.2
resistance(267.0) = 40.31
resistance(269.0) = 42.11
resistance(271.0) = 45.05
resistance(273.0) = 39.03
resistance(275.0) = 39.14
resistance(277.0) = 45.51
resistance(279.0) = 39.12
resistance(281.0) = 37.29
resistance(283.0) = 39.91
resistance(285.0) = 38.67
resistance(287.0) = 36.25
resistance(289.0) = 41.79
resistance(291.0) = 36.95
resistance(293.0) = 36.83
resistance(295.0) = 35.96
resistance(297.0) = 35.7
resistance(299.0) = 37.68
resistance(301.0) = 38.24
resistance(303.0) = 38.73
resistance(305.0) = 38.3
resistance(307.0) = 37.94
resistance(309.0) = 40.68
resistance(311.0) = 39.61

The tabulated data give 0.87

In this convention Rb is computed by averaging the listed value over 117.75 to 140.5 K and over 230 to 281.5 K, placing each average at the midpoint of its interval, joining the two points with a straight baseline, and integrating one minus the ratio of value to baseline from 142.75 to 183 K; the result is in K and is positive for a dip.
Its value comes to 2.1 K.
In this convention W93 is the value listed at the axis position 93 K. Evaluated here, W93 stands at 47.94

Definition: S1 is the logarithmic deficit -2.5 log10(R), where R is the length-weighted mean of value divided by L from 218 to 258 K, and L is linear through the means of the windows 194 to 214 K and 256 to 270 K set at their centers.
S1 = 0.02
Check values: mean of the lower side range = 45.8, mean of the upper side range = 41.8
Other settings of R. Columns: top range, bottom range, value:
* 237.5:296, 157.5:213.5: 0.88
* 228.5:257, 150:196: 0.90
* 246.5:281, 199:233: 0.93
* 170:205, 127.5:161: 0.91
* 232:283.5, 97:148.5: 0.83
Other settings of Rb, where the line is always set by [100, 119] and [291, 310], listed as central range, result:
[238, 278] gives -2.4 K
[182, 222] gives -3.2 K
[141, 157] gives -1.2 K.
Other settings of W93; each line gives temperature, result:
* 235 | 43.55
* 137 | 53.51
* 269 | 42.11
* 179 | 44.09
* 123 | 50.16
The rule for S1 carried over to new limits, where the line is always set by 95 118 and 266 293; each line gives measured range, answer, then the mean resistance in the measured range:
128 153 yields -0.14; 51.9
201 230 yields -0.05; 44.5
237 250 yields -0.04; 43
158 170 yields -0.07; 47.8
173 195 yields -0.06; 46.5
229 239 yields -0.02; 42.7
